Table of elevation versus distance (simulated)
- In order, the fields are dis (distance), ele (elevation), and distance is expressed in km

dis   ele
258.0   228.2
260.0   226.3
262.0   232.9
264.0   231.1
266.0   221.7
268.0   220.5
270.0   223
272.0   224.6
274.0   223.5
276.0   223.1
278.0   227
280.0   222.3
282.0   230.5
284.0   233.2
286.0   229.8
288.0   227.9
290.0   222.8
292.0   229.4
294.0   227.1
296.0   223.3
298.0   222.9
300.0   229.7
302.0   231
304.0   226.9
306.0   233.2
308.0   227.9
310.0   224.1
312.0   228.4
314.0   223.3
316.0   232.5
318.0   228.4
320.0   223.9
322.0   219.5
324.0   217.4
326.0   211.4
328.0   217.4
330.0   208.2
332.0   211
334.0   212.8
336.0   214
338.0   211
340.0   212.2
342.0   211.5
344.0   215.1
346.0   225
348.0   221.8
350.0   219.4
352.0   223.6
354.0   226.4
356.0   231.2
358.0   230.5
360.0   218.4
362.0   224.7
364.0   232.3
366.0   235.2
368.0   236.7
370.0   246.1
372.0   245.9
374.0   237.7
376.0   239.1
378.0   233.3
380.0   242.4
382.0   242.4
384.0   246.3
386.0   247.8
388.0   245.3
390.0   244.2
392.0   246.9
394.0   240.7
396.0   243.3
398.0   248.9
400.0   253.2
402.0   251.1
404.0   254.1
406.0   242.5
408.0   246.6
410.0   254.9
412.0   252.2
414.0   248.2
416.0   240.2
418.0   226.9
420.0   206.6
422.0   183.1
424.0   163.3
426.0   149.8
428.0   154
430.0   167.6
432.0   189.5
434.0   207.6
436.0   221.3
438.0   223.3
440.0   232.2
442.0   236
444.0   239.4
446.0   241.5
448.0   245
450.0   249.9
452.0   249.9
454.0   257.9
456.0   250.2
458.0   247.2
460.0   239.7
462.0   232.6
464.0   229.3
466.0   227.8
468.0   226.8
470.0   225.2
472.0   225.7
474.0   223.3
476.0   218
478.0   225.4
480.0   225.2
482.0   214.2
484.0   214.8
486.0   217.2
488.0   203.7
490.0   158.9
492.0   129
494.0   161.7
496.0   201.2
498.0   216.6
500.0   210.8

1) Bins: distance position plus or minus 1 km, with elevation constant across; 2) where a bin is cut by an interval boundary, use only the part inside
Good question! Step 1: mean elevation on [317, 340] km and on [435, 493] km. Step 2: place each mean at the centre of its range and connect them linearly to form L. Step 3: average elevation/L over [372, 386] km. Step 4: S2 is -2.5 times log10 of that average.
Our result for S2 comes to -0.10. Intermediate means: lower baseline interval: 216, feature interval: 241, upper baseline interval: 225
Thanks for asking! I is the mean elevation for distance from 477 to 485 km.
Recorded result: 220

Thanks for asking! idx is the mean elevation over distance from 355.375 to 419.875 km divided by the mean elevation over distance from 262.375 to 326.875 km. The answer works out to 1.07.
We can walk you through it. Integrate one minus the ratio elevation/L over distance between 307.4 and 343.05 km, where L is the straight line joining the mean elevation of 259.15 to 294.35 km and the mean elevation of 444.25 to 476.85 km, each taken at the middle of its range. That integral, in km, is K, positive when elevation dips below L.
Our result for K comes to 1.7 km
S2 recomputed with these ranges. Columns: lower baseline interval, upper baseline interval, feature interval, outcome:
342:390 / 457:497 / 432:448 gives -0.04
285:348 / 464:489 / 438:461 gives -0.10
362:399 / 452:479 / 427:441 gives 0.19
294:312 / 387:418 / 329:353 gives 0.09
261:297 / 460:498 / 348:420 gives -0.10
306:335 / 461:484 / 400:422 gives -0.08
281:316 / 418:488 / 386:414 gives -0.12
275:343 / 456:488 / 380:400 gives -0.10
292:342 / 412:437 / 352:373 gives -0.10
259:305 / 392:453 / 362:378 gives -0.05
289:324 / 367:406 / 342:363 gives 0.07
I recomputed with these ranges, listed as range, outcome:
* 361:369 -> 232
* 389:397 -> 244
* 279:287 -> 229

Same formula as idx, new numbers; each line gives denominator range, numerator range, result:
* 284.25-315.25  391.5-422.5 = 1.06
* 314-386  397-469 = 1.01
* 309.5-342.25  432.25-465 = 1.08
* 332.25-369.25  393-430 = 1.01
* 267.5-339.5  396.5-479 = 1.02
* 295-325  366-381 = 1.06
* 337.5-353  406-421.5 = 1.09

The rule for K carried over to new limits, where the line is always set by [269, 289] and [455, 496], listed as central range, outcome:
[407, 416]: -1.3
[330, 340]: 0.5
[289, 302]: 0.0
